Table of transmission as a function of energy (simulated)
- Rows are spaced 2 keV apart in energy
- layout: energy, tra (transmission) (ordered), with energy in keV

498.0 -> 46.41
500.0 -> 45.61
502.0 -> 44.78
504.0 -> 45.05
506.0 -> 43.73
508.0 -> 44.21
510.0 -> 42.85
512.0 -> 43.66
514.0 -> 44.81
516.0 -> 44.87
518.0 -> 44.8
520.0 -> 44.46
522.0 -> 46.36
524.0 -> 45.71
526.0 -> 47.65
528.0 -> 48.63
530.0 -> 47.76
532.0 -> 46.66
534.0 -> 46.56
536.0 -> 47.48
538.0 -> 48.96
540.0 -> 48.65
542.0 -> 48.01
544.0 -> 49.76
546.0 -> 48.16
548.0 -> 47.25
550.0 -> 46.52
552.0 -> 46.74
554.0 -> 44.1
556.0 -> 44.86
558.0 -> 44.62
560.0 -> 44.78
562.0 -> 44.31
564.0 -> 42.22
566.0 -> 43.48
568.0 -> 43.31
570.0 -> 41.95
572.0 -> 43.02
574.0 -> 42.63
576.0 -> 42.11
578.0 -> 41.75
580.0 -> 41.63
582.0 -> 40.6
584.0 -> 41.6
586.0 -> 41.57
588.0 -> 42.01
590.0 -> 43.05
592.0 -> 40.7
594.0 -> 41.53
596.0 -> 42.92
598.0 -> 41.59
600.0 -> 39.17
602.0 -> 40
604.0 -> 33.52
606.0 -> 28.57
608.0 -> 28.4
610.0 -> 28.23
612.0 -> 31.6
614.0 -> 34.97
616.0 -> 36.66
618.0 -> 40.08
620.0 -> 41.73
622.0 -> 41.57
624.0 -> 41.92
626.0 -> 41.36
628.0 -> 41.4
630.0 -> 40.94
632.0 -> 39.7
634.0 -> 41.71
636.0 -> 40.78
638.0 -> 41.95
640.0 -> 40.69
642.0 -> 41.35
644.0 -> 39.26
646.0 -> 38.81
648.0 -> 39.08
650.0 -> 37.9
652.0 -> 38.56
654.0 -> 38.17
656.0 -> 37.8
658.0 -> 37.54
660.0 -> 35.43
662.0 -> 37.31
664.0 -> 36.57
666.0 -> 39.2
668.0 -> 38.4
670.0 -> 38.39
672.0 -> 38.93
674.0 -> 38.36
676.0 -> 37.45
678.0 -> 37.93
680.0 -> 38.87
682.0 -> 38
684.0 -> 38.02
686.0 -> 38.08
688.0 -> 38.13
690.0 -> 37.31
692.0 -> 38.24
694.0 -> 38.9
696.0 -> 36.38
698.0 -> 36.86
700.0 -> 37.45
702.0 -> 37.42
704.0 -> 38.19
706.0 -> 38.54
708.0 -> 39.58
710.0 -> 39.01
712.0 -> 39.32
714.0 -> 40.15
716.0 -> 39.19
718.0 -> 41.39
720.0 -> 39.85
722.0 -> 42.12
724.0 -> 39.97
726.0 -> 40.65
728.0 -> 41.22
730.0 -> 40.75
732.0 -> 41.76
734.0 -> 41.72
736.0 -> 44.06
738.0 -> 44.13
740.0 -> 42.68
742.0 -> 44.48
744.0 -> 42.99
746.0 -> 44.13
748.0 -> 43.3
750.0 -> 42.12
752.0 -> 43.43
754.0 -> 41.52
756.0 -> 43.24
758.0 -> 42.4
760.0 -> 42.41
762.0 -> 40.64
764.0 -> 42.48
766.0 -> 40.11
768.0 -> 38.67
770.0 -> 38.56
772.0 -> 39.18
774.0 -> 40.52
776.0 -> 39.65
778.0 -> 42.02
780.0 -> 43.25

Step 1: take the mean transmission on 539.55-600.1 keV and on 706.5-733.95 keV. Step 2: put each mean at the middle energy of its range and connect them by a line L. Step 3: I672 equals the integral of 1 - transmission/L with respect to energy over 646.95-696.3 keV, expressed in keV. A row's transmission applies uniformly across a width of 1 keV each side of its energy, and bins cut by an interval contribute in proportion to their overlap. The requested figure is 4.1 keV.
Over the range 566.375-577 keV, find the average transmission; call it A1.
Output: 42.7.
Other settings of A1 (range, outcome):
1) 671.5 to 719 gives 38.4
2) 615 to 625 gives 40.4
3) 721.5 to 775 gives 41.8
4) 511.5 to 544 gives 46.7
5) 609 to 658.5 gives 39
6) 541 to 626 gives 41.3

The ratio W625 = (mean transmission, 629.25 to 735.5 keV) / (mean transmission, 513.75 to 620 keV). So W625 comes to 0.92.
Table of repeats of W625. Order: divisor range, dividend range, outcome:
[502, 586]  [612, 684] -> 0.87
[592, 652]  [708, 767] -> 1.08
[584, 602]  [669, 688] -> 0.92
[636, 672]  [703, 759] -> 1.07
